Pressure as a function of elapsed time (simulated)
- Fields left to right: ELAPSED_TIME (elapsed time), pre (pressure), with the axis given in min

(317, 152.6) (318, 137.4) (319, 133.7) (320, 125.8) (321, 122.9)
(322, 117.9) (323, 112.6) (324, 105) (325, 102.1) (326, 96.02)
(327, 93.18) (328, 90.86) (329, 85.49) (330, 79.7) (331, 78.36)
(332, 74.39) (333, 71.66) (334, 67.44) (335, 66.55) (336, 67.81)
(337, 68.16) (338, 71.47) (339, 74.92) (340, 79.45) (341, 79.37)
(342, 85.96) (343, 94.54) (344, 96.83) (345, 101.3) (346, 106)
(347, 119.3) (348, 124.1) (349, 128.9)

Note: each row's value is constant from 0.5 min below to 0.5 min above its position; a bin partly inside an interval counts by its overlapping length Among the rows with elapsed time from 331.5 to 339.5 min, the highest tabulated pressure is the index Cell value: 74.92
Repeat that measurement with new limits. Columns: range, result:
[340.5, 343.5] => 94.54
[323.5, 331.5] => 105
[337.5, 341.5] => 79.45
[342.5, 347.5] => 119.3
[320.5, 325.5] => 122.9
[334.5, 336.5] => 67.81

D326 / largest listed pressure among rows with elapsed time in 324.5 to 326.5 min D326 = 102.1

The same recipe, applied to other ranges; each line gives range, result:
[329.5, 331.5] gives 79.7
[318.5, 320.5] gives 133.7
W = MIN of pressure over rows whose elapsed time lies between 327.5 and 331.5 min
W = 78.36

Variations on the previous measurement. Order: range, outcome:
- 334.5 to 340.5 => 66.55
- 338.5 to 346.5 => 74.92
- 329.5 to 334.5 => 67.44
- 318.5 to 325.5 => 102.1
